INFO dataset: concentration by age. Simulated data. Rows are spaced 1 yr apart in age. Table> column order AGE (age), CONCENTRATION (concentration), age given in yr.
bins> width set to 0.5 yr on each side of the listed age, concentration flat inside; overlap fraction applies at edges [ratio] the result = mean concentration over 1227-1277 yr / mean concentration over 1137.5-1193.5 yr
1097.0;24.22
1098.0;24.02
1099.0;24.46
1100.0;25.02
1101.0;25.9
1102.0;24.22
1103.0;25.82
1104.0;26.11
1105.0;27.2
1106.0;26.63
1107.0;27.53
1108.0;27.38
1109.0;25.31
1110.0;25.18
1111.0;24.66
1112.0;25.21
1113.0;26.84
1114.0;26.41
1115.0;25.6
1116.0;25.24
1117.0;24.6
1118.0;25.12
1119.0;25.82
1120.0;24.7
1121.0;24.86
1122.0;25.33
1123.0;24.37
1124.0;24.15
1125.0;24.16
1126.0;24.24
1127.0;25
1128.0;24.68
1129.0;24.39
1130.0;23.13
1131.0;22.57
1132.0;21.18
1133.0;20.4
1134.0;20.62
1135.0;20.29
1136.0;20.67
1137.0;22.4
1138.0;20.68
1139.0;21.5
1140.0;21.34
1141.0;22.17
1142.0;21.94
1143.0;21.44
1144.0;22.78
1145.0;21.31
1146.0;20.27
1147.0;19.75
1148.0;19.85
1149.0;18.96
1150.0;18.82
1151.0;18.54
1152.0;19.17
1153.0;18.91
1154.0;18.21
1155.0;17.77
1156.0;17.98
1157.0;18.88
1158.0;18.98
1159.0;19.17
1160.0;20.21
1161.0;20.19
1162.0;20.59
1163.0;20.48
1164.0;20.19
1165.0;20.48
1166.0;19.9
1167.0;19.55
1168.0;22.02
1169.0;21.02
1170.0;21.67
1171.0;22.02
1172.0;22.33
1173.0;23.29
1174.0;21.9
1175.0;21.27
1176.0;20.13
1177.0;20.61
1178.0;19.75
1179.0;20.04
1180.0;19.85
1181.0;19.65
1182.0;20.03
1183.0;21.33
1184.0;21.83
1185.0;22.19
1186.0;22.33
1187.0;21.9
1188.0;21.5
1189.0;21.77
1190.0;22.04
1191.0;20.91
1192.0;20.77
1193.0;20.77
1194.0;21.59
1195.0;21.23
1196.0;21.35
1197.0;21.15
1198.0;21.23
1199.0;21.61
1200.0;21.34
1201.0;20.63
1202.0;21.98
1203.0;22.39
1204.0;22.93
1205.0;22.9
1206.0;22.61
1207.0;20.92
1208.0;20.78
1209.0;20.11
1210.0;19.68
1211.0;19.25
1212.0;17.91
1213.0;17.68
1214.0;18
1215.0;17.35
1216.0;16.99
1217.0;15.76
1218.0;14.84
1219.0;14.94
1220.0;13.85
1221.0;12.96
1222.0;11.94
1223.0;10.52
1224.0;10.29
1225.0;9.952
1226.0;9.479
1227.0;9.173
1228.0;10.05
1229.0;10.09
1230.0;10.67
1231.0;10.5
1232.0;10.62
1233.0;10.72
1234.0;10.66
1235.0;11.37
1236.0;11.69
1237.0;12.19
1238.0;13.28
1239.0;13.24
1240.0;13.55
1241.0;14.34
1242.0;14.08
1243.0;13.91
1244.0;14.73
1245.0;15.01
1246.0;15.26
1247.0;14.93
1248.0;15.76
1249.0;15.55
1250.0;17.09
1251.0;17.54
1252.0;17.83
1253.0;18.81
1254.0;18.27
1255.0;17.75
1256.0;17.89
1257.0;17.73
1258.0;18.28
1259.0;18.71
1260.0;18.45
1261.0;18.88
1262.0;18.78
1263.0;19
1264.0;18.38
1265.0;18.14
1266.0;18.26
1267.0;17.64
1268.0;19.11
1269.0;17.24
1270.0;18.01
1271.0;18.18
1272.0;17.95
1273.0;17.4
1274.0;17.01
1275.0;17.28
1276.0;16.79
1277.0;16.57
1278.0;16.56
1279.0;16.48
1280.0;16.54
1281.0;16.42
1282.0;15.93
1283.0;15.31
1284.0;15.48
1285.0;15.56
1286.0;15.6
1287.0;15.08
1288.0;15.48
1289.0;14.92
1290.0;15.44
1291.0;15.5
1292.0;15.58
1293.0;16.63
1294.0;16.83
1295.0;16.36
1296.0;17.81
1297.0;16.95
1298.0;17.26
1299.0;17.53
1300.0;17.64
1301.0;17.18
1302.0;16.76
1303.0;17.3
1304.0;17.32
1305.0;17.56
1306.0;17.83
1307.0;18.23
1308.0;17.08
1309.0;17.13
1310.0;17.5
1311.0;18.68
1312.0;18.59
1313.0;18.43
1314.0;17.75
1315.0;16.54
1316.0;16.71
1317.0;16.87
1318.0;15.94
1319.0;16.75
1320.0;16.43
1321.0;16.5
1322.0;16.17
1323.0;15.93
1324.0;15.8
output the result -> 0.8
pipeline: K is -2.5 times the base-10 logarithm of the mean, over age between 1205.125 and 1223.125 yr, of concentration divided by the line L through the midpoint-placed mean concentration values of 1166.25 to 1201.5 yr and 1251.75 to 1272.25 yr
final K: 0.17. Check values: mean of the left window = 21.2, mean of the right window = 18.3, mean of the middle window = 17.3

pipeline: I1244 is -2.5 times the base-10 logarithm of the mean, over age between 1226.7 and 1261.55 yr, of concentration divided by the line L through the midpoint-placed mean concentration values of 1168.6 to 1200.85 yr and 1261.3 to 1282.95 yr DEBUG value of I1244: 0.26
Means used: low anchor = 21.3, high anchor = 17.5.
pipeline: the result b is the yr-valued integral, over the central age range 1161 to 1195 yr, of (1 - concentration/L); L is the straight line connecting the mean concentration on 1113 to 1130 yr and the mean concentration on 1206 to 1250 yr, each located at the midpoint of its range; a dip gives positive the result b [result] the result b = -3.4 yr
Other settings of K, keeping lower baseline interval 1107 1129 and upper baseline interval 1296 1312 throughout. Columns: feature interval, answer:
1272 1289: 0.14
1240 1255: 0.24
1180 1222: 0.10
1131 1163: 0.19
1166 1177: 0.08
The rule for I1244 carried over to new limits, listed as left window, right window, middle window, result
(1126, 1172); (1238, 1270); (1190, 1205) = -0.136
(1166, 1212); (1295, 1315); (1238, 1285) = 0.126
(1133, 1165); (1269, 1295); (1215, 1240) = 0.431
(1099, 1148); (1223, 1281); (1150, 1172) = 0.078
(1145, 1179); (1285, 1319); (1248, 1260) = 0.017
